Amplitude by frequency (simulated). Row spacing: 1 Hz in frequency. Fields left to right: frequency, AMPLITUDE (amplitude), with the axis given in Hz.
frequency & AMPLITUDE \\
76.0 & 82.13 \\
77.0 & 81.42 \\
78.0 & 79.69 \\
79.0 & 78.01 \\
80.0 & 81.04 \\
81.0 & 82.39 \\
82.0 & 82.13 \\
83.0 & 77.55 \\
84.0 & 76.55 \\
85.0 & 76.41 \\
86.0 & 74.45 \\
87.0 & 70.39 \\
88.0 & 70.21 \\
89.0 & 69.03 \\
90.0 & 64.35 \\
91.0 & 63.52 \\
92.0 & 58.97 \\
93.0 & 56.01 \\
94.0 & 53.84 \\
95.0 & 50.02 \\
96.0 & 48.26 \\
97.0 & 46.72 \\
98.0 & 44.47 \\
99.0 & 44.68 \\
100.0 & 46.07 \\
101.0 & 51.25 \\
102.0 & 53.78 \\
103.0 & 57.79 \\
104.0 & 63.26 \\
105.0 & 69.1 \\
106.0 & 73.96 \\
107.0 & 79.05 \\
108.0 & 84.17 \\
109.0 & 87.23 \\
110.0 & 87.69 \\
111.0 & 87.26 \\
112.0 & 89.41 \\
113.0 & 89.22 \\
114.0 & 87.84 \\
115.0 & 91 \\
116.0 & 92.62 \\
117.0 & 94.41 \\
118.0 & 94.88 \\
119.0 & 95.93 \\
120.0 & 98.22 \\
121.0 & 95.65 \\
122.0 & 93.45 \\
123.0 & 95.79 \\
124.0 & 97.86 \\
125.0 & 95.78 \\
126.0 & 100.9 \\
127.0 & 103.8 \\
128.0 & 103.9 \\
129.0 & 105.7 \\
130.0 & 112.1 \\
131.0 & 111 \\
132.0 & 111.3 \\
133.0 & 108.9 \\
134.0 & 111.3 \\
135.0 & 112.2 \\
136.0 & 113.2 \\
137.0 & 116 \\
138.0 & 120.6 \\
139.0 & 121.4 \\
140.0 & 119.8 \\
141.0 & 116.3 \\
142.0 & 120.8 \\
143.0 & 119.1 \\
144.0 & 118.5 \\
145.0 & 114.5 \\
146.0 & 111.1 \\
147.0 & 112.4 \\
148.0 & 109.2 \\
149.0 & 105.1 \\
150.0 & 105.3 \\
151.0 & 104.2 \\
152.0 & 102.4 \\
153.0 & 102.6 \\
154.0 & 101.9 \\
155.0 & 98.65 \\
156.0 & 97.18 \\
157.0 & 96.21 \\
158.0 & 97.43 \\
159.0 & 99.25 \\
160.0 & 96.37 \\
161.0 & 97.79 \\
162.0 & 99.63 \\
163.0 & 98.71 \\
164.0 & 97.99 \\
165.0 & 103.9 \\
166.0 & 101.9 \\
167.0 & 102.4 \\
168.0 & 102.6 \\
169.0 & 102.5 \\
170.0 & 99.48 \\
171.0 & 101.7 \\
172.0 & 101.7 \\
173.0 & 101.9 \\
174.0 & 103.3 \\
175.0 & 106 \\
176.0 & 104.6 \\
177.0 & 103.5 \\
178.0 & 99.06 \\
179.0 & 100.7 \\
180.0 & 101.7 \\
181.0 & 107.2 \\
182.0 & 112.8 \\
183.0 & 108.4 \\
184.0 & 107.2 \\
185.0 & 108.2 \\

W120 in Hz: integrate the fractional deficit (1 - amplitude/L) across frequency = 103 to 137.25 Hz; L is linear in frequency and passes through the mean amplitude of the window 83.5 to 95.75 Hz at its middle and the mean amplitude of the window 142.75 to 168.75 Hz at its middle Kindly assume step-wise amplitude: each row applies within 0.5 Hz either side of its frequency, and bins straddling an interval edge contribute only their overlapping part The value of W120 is -4.9 Hz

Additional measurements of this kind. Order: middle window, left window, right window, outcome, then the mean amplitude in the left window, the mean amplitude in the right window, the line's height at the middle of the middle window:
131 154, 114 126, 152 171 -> -3.5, 95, 99.9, 97.7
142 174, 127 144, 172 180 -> 1.2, 114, 103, 108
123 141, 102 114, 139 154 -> -1.9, 78.2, 112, 99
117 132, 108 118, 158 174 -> -1.4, 89.6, 101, 92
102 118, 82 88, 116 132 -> 1.7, 75.3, 100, 91.2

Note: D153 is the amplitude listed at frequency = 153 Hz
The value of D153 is 102.6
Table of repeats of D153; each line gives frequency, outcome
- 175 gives 106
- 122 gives 93.45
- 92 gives 58.97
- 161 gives 97.79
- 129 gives 105.7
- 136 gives 113.2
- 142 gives 120.8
